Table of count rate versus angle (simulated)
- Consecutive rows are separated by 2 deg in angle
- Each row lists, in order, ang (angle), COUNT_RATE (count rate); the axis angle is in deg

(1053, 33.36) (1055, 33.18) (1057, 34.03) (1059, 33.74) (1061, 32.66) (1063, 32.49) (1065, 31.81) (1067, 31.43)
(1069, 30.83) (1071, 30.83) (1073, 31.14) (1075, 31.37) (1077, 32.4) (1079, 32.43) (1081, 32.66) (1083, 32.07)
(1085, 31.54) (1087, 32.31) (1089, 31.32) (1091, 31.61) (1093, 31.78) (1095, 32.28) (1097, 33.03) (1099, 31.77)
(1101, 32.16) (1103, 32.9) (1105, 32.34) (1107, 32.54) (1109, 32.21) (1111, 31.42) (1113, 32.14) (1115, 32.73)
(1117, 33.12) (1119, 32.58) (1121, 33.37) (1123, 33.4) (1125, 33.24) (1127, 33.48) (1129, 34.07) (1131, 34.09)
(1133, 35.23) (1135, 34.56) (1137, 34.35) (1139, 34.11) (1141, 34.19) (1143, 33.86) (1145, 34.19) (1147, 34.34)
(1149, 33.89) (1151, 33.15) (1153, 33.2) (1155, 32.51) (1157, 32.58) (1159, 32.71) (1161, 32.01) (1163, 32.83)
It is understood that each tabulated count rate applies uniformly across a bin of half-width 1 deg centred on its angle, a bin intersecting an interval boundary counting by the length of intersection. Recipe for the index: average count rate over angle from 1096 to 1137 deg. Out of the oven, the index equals 33.1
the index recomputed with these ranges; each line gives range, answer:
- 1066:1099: 31.8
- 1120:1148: 34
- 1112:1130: 33.1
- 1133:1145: 34.3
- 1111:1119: 32.5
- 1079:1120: 32.2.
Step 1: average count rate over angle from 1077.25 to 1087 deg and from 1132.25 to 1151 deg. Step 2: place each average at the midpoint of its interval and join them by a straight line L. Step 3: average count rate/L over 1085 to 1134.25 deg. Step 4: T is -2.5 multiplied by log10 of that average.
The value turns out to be 0.015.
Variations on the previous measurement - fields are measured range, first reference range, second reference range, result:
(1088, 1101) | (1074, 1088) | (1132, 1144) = 0.023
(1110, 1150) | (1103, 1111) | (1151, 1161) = -0.037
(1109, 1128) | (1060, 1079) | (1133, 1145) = 0.024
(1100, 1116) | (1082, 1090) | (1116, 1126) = 0.011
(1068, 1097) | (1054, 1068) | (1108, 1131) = 0.035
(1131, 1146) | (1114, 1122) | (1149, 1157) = -0.043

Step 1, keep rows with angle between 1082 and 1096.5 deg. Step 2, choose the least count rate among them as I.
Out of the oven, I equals 31.32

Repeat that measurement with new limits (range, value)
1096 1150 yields 31.42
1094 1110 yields 31.77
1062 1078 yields 30.83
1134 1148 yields 33.86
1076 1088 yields 31.54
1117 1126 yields 32.58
